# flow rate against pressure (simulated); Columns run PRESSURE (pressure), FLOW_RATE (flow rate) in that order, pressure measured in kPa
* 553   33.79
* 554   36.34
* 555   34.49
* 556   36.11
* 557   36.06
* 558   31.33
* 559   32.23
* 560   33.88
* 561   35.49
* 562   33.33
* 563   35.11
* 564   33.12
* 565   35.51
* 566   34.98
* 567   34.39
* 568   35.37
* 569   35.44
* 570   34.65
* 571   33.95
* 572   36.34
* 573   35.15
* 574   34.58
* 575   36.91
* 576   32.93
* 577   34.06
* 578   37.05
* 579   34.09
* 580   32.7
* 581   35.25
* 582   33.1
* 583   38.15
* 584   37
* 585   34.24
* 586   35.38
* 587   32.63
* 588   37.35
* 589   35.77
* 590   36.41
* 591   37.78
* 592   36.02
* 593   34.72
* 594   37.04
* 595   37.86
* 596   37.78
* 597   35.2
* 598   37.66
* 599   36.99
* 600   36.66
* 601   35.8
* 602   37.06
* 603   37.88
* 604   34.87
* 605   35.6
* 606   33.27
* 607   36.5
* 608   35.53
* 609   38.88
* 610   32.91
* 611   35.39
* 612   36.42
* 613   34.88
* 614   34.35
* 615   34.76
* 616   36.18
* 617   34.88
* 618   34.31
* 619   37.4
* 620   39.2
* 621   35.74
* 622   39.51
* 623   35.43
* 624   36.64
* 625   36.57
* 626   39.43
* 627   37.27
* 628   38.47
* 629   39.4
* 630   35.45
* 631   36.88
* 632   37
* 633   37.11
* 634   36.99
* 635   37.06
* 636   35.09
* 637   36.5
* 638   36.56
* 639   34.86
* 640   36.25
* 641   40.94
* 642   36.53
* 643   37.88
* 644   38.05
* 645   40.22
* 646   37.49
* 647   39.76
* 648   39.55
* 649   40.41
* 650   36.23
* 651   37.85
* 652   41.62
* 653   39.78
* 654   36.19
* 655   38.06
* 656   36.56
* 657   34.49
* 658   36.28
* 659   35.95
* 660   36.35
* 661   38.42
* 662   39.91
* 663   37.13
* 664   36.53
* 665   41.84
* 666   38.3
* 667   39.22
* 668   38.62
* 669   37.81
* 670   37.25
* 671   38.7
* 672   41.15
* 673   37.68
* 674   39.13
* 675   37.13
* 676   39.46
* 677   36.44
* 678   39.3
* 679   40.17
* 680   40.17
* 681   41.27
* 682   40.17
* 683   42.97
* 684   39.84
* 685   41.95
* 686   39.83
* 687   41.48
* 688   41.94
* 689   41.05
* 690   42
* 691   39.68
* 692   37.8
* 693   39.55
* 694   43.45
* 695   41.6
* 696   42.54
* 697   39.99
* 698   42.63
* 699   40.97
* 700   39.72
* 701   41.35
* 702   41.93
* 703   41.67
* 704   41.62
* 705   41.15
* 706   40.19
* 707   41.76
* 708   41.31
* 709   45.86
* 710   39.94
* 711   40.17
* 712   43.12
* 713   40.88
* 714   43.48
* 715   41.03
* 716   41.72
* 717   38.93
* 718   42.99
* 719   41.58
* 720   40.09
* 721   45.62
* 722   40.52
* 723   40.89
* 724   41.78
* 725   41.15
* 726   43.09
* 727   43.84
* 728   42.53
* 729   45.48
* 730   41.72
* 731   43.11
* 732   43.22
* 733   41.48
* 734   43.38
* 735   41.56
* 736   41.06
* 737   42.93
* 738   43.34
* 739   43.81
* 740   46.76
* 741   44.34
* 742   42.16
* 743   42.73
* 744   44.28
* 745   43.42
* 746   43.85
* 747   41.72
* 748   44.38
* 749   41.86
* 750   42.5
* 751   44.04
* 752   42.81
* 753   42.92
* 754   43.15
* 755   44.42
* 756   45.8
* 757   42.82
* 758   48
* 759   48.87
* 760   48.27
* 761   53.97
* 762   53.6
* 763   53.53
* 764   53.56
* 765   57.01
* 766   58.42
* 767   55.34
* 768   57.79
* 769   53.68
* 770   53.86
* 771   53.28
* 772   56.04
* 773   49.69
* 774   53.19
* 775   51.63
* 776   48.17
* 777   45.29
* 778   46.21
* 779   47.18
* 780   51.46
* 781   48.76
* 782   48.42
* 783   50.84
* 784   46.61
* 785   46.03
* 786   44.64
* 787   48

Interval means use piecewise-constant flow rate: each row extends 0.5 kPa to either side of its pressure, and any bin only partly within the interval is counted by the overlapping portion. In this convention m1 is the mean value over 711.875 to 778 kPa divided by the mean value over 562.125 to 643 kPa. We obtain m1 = 1.27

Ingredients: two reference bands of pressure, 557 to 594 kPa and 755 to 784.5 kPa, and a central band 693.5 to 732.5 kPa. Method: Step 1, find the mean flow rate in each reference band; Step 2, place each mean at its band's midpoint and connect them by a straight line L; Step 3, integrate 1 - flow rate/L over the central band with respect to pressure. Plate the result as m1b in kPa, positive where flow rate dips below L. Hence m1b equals 3.68 kPa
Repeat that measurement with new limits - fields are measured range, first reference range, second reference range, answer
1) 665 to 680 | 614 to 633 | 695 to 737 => 0.3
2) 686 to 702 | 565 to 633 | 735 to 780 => 0.7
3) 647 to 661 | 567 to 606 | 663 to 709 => 0.4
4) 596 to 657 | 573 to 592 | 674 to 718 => 0.9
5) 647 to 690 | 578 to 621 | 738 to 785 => 2.3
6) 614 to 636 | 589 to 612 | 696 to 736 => 0.4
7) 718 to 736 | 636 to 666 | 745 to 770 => 1.2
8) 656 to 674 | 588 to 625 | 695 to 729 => 0.6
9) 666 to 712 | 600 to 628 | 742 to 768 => 1.9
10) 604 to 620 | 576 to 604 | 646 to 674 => 0.5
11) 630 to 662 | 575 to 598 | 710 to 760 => 0.9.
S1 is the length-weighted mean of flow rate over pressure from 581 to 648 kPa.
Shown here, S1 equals 36.6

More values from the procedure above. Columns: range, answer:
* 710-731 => 42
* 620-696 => 38.5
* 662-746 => 41.2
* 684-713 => 41.3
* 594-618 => 36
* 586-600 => 36.4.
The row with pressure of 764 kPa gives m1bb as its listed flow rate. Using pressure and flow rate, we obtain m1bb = 53.56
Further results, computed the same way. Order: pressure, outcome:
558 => 31.33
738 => 43.34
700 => 39.72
